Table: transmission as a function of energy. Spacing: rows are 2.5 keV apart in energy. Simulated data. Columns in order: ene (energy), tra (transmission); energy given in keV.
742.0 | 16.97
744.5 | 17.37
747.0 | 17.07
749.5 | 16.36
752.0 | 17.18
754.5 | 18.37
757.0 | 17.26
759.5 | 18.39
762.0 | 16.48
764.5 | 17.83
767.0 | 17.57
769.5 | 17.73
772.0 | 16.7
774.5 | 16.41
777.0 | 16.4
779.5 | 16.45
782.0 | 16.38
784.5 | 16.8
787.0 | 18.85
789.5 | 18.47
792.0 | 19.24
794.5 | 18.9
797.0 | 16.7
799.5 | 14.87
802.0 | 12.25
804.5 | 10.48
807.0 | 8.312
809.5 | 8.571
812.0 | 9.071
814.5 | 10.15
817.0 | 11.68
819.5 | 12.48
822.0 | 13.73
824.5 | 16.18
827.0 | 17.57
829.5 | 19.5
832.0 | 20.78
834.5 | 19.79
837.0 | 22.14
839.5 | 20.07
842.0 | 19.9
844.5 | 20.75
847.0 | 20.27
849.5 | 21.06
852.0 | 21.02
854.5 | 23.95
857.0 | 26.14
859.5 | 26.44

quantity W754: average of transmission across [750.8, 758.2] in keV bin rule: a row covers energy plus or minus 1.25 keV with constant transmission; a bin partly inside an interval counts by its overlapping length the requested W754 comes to 17.6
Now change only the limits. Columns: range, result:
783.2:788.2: 17.8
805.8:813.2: 8.65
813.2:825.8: 12.8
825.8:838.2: 20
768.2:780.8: 16.7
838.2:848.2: 20.3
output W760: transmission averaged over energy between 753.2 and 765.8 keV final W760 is 17.7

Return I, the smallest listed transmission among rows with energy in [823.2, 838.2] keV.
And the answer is 16.18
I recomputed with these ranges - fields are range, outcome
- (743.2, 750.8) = 16.36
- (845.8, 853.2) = 20.27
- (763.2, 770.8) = 17.57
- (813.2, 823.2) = 10.15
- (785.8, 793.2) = 18.47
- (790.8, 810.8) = 8.312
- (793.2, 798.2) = 16.7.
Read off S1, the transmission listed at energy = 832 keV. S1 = 20.78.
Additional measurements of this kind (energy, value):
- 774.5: 16.41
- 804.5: 10.48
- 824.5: 16.18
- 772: 16.7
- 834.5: 19.79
